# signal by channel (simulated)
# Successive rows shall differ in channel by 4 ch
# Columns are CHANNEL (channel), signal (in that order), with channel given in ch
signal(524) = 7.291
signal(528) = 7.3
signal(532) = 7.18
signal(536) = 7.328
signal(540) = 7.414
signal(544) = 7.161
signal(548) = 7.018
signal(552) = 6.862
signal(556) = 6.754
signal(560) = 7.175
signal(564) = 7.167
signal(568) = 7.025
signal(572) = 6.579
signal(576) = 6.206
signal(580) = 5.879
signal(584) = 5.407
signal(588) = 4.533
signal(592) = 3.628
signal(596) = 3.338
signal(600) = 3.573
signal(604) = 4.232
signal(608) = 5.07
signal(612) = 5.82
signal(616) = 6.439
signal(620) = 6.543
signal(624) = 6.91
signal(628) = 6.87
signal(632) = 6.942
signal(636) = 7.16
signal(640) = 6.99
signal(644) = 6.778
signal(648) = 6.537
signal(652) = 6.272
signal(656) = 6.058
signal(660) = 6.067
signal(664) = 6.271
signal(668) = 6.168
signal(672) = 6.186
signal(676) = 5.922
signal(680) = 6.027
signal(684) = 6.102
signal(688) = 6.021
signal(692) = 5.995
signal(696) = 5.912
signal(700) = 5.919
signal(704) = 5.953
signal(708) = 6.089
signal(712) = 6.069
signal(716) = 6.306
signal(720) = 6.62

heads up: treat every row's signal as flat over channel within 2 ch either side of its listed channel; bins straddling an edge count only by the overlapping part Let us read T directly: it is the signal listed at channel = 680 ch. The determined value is 6.027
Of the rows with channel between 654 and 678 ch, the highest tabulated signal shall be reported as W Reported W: 6.271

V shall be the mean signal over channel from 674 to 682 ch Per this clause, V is 5.97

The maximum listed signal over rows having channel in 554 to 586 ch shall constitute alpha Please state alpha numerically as 7.175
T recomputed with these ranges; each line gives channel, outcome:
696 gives 5.912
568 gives 7.025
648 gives 6.537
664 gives 6.271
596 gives 3.338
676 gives 5.922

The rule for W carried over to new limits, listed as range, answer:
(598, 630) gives 6.91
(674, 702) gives 6.102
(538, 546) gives 7.414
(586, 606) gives 4.533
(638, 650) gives 6.99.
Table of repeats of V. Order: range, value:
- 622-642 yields 6.97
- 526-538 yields 7.27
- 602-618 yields 5.39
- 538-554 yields 7.11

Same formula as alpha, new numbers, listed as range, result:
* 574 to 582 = 6.206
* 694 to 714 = 6.089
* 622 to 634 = 6.942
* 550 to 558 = 6.862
